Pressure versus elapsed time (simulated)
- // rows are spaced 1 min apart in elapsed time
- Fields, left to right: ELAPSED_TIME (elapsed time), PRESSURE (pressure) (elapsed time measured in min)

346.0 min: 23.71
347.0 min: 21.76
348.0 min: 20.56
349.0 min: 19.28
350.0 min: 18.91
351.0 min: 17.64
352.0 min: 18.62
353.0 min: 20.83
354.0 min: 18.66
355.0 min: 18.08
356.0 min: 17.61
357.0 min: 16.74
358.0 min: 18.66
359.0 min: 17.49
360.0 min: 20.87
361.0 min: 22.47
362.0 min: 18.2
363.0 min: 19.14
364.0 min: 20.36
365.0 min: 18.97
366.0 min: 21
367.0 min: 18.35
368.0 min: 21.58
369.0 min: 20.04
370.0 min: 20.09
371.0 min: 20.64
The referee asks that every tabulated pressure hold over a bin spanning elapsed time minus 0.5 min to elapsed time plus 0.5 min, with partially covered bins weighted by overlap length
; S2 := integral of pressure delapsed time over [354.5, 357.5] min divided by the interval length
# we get 17.5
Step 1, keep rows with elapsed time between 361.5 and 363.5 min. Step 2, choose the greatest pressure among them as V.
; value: 19.14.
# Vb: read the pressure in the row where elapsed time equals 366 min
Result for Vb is 21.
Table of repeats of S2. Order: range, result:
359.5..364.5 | 20.2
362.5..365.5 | 19.5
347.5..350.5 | 19.6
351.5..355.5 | 19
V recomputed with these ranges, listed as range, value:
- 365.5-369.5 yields 21.58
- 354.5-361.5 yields 22.47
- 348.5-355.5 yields 20.83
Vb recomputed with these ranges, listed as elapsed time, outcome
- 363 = 19.14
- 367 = 18.35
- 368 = 21.58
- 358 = 18.66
